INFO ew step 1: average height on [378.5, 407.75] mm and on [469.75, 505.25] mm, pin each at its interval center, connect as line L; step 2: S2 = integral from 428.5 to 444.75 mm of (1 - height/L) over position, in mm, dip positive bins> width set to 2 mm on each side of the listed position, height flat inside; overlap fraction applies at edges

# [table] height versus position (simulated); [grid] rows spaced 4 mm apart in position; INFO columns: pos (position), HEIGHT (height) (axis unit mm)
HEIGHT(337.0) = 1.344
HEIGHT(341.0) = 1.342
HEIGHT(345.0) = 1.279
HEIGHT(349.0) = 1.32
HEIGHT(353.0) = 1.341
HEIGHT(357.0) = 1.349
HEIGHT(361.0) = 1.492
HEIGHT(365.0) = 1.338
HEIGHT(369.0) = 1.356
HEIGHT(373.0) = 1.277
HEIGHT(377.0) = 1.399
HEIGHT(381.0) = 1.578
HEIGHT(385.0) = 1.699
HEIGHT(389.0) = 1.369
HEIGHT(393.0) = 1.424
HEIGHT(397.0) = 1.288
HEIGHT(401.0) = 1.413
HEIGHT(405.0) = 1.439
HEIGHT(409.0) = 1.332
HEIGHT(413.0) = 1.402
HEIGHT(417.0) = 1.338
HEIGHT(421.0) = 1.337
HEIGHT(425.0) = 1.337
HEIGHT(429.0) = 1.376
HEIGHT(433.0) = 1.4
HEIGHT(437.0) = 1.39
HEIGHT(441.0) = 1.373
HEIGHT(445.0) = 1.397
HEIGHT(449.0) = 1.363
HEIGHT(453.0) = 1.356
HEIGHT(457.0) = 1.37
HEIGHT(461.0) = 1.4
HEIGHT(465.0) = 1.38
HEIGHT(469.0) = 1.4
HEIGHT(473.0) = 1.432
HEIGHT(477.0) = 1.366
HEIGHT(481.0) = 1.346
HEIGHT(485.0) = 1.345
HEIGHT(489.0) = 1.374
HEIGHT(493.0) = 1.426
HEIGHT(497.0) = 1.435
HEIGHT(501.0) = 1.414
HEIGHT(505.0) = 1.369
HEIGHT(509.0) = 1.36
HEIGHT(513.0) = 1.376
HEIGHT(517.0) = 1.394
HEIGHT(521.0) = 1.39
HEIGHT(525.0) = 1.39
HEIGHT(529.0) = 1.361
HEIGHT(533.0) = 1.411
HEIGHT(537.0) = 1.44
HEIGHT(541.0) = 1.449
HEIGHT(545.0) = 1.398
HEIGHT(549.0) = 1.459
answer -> 0.4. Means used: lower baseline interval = 1.45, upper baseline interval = 1.39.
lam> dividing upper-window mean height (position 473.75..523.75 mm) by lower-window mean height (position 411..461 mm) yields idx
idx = 1.0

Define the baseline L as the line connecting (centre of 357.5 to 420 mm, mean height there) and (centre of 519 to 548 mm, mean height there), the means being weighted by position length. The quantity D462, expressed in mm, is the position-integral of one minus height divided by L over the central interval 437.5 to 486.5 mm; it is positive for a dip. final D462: 1.02 mm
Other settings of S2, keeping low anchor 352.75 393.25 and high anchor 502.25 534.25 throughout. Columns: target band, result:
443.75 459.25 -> 0.3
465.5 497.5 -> 0.1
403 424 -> 0.6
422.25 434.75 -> 0.3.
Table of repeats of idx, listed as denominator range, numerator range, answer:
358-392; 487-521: 0.97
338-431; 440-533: 1.00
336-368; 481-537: 1.03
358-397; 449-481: 0.97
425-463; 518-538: 1.01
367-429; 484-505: 1.00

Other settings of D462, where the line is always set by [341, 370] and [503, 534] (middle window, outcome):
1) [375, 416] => -2.2 mm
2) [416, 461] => -0.1 mm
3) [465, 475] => -0.3 mm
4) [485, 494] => -0.1 mm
